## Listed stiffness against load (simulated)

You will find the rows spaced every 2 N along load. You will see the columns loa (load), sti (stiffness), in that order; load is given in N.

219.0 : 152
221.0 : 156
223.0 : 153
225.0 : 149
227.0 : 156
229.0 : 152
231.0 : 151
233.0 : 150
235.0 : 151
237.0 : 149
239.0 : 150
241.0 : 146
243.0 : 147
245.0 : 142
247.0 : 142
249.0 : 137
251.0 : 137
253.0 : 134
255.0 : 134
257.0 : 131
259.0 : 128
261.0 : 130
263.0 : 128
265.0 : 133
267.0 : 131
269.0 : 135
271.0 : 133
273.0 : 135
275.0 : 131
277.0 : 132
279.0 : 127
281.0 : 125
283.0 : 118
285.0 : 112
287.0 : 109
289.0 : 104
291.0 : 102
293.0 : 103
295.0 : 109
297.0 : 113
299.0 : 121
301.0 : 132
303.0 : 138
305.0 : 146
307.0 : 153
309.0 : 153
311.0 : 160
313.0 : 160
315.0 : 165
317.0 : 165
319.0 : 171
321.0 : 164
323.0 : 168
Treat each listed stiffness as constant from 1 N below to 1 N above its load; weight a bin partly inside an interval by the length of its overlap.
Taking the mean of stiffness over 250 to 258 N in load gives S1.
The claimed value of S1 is 134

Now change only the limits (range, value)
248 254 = 136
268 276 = 134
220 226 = 153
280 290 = 114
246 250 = 140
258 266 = 130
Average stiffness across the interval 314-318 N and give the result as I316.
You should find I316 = 165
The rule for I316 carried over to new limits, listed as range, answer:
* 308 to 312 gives 156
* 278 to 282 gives 126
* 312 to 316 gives 162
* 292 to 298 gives 108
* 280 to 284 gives 122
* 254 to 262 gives 131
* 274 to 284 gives 127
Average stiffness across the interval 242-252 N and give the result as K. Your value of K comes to 141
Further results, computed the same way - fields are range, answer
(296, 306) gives 130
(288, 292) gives 103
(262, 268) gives 131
